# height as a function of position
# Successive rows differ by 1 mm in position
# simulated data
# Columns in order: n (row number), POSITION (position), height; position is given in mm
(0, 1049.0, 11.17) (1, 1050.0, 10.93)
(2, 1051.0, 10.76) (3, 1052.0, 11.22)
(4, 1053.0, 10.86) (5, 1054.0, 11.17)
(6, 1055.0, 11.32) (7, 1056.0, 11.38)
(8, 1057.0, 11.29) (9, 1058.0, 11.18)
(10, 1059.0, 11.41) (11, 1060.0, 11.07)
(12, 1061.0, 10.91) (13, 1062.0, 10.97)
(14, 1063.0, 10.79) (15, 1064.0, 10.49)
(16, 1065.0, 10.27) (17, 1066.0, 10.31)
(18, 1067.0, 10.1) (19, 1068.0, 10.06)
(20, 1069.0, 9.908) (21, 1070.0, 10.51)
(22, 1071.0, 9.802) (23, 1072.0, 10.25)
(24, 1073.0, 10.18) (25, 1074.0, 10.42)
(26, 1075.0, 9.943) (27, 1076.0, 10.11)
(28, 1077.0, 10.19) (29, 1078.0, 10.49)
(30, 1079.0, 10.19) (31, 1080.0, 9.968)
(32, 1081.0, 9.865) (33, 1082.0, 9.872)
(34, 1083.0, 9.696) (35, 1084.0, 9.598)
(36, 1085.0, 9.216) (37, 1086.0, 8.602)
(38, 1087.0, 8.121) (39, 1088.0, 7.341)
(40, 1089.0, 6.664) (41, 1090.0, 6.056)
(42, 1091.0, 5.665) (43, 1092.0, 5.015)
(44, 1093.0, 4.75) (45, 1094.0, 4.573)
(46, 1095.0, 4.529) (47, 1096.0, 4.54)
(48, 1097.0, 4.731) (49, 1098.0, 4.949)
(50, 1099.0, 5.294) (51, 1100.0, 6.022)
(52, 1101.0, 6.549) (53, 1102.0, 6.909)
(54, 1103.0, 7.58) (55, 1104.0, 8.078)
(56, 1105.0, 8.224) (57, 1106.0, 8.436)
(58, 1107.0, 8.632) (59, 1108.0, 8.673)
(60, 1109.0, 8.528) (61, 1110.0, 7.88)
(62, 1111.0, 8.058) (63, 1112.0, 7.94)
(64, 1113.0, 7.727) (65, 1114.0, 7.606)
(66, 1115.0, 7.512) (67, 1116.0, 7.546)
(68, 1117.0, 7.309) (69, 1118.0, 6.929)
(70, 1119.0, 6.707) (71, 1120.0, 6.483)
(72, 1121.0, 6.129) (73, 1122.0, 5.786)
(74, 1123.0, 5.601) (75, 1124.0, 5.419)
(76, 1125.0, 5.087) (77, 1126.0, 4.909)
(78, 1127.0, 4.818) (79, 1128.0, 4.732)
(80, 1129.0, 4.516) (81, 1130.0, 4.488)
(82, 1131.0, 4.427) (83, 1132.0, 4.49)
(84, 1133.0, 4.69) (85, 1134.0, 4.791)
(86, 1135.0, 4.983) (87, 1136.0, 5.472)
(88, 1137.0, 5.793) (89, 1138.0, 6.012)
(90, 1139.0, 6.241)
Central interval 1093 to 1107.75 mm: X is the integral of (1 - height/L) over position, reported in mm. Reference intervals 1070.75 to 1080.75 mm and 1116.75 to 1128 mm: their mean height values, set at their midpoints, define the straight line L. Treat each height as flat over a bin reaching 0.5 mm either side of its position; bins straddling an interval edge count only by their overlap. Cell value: 2.7 mm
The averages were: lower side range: 10.2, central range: 6.35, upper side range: 5.84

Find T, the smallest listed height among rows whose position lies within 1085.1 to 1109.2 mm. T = 4.529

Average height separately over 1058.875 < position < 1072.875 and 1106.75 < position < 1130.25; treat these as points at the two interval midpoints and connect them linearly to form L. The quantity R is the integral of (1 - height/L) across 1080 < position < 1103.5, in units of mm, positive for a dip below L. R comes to 4.9 mm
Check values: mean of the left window 10.5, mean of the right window 6.63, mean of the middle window 6.86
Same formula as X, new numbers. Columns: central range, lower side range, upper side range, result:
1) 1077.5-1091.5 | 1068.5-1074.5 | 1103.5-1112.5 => 1.3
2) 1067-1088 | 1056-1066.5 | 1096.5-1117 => -0.4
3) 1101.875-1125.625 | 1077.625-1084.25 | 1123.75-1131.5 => -3.6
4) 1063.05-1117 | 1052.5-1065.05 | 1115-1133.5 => 1.3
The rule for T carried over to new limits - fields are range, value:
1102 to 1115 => 6.909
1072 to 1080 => 9.943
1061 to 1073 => 9.802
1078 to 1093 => 4.75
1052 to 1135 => 4.427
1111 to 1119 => 6.707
